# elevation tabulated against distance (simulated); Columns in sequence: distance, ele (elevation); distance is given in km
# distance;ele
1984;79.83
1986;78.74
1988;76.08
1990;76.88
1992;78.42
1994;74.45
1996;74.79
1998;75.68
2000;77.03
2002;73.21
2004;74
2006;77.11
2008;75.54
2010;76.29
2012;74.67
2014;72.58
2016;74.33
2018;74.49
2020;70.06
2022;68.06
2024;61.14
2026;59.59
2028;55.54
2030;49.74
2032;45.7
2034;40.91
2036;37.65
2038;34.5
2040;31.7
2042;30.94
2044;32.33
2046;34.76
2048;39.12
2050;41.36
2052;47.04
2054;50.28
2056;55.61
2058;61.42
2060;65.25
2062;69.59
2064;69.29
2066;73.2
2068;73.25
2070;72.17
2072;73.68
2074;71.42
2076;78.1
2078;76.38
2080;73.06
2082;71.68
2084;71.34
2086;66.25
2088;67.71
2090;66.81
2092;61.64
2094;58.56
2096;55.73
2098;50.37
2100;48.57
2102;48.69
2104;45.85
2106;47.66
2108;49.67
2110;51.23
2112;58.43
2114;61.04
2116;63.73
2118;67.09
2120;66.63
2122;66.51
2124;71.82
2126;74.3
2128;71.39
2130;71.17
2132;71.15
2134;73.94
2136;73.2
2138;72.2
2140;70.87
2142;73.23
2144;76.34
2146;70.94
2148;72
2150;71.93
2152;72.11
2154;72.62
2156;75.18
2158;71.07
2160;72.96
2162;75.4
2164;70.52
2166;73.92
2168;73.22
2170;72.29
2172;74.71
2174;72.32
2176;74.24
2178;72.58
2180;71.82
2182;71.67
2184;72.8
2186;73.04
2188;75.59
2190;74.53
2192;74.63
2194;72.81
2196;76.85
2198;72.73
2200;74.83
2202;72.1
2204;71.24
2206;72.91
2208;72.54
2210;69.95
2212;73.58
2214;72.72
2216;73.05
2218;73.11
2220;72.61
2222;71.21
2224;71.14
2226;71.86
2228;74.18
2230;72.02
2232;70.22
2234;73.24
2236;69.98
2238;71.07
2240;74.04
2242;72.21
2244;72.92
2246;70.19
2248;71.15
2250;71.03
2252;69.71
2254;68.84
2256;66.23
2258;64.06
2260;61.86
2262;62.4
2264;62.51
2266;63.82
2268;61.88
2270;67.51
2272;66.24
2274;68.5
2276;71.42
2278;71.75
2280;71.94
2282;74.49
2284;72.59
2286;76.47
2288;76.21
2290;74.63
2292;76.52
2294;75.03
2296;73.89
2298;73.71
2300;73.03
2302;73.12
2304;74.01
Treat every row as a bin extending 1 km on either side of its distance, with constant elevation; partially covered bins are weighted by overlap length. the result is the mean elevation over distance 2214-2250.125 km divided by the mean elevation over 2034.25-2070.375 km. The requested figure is 1.4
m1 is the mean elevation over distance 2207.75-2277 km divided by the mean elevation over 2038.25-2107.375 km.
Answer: 1.20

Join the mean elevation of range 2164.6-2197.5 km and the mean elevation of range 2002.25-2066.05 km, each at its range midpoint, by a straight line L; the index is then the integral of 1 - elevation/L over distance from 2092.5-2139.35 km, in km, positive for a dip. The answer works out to 3.2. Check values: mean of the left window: 56.9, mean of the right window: 73.5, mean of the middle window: 61.8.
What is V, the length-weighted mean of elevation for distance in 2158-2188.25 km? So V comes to 73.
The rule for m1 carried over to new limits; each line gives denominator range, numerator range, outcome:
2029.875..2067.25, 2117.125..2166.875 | 1.50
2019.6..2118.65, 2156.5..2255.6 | 1.27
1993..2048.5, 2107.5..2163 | 1.16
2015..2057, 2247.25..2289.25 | 1.39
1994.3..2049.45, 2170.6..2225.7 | 1.24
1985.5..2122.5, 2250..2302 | 1.13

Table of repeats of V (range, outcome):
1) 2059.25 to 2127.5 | 64.4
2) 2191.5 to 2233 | 72.7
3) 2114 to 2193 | 72.1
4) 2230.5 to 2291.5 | 69.7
